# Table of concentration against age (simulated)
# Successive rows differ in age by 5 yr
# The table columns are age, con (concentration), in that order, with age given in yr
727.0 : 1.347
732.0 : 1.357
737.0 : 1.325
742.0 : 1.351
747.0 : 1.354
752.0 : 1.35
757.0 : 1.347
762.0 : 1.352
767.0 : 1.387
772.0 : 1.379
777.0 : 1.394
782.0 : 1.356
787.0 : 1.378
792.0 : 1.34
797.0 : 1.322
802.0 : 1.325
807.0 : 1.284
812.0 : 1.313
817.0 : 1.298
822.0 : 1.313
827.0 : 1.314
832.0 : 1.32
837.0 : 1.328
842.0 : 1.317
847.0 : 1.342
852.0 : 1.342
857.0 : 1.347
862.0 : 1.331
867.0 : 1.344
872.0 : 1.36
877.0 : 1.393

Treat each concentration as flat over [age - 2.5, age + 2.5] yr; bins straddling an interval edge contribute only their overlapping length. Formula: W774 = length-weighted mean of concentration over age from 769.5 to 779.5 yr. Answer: 1.39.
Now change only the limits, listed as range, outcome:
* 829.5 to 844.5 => 1.32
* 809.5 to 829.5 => 1.31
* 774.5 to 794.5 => 1.37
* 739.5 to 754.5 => 1.35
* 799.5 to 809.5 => 1.3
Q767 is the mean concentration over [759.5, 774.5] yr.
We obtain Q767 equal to 1.37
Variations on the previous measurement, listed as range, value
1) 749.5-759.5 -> 1.35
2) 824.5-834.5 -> 1.32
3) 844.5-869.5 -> 1.34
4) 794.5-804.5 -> 1.32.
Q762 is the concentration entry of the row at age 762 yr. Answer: 1.352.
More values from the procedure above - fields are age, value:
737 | 1.325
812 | 1.313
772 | 1.379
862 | 1.331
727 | 1.347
